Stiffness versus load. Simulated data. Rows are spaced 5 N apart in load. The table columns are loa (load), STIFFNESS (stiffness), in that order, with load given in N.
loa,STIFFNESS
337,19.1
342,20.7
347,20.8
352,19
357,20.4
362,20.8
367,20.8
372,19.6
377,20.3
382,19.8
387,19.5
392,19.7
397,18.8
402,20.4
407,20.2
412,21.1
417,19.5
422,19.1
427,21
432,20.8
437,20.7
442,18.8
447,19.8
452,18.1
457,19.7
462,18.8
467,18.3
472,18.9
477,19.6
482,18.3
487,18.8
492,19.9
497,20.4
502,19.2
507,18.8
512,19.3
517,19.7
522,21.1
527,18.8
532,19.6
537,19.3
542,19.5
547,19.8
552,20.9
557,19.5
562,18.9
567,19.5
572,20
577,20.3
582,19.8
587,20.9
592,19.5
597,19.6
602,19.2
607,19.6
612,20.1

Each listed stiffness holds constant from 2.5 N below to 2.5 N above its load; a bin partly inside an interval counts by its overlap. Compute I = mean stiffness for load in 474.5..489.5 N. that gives 18.9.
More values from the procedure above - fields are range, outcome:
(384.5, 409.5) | 19.7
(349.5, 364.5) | 20.1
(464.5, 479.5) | 18.9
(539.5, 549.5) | 19.6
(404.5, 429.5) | 20.2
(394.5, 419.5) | 20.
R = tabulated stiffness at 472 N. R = 18.9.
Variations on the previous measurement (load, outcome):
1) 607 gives 19.6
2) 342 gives 20.7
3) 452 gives 18.1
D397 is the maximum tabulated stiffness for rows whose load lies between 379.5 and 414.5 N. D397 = 21.1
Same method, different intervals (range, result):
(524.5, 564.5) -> 20.9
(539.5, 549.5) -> 19.8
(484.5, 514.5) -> 20.4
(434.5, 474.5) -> 20.7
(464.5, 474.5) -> 18.9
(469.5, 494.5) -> 19.9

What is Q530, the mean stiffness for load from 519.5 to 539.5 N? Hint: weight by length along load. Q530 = 19.7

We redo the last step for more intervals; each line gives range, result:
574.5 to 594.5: 20.1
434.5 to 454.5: 19.4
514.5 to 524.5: 20.4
